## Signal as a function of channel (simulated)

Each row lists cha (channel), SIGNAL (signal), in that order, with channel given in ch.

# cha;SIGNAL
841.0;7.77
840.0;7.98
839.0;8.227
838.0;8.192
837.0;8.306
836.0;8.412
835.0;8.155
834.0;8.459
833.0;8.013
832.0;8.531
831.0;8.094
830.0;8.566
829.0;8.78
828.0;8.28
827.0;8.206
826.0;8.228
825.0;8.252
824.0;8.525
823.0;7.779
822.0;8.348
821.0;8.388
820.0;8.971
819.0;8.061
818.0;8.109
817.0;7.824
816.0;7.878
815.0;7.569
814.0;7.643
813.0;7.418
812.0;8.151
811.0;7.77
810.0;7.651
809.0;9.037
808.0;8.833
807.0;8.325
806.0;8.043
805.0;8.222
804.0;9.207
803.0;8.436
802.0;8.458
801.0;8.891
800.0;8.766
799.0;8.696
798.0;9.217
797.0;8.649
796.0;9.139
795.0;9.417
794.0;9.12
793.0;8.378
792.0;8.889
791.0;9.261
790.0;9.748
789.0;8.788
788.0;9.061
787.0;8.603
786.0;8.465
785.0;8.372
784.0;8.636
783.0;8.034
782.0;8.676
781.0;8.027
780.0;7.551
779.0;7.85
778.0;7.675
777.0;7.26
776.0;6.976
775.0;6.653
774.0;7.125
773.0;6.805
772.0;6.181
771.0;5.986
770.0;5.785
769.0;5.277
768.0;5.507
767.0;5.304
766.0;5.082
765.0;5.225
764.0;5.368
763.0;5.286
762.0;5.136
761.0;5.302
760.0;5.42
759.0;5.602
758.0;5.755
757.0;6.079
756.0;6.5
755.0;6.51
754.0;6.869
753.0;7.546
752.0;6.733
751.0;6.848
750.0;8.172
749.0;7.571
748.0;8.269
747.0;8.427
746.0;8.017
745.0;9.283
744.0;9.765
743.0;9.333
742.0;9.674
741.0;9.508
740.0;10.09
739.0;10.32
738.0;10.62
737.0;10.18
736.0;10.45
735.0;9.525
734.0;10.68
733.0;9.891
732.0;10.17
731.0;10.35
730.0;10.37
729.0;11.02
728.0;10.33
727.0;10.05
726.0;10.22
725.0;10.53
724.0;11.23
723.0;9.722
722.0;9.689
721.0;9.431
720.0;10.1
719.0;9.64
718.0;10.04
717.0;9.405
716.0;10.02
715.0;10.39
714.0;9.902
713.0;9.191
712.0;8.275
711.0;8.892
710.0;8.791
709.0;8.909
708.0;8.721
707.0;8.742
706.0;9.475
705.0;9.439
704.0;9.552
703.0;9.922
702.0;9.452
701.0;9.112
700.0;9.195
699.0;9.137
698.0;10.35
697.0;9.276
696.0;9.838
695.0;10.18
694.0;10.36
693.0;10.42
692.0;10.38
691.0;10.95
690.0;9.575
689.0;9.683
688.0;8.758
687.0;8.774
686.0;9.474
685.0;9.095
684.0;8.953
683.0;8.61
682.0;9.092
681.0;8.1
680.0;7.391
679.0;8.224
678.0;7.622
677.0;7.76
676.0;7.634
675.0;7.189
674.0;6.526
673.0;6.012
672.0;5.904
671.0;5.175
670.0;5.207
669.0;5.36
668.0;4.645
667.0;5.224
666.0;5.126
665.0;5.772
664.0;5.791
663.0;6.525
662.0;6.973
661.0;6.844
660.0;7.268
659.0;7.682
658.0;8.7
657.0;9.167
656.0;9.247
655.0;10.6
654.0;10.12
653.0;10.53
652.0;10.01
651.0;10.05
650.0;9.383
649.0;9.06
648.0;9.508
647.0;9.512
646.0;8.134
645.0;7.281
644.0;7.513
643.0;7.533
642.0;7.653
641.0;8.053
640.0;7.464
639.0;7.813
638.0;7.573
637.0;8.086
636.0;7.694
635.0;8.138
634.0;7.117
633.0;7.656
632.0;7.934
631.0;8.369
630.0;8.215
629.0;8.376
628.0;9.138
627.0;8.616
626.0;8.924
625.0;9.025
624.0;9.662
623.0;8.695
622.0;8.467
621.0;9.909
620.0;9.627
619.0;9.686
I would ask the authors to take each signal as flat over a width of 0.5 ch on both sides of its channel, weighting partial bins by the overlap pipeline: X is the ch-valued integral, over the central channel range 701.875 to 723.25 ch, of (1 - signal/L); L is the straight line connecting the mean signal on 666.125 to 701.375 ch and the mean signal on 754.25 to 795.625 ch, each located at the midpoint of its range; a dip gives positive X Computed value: -4.3 ch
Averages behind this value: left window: 8.23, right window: 7.09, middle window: 9.44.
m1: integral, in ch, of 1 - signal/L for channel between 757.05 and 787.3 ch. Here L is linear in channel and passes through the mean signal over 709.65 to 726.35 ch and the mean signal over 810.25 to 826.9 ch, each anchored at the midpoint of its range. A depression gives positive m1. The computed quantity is 7.5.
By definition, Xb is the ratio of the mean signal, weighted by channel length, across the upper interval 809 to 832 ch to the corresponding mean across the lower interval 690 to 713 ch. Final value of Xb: 0.86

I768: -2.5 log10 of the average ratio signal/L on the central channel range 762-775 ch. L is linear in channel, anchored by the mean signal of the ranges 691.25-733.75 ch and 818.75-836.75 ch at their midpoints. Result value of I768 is 0.49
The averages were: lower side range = 9.78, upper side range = 8.34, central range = 5.76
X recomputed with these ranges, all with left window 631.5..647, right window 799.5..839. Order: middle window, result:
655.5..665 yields 0.4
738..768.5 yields 3.3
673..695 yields -2.4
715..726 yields -2.8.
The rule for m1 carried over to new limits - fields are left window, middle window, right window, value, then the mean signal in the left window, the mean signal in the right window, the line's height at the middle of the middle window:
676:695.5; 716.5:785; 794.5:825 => 4.74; 9.09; 8.38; 8.72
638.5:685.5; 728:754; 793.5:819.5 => -3.83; 7.72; 8.4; 8.1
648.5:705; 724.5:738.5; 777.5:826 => -3.22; 8.35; 8.43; 8.38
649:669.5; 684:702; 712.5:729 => -1.28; 7.78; 10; 9.01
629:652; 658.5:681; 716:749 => 5.81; 8.21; 9.85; 8.74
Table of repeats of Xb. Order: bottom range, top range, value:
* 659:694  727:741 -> 1.36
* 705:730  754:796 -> 0.73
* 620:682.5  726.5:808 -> 1.03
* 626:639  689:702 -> 1.22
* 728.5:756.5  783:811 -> 0.97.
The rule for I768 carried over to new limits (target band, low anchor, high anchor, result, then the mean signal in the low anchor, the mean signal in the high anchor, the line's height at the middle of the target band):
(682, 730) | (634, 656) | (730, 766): -0.169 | 8.63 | 8.01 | 8.26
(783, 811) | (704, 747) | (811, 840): -0.012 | 9.75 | 8.18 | 8.63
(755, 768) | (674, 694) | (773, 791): 0.430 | 8.81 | 8.09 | 8.24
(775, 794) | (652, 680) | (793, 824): -0.016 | 7.2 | 8.4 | 8.2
